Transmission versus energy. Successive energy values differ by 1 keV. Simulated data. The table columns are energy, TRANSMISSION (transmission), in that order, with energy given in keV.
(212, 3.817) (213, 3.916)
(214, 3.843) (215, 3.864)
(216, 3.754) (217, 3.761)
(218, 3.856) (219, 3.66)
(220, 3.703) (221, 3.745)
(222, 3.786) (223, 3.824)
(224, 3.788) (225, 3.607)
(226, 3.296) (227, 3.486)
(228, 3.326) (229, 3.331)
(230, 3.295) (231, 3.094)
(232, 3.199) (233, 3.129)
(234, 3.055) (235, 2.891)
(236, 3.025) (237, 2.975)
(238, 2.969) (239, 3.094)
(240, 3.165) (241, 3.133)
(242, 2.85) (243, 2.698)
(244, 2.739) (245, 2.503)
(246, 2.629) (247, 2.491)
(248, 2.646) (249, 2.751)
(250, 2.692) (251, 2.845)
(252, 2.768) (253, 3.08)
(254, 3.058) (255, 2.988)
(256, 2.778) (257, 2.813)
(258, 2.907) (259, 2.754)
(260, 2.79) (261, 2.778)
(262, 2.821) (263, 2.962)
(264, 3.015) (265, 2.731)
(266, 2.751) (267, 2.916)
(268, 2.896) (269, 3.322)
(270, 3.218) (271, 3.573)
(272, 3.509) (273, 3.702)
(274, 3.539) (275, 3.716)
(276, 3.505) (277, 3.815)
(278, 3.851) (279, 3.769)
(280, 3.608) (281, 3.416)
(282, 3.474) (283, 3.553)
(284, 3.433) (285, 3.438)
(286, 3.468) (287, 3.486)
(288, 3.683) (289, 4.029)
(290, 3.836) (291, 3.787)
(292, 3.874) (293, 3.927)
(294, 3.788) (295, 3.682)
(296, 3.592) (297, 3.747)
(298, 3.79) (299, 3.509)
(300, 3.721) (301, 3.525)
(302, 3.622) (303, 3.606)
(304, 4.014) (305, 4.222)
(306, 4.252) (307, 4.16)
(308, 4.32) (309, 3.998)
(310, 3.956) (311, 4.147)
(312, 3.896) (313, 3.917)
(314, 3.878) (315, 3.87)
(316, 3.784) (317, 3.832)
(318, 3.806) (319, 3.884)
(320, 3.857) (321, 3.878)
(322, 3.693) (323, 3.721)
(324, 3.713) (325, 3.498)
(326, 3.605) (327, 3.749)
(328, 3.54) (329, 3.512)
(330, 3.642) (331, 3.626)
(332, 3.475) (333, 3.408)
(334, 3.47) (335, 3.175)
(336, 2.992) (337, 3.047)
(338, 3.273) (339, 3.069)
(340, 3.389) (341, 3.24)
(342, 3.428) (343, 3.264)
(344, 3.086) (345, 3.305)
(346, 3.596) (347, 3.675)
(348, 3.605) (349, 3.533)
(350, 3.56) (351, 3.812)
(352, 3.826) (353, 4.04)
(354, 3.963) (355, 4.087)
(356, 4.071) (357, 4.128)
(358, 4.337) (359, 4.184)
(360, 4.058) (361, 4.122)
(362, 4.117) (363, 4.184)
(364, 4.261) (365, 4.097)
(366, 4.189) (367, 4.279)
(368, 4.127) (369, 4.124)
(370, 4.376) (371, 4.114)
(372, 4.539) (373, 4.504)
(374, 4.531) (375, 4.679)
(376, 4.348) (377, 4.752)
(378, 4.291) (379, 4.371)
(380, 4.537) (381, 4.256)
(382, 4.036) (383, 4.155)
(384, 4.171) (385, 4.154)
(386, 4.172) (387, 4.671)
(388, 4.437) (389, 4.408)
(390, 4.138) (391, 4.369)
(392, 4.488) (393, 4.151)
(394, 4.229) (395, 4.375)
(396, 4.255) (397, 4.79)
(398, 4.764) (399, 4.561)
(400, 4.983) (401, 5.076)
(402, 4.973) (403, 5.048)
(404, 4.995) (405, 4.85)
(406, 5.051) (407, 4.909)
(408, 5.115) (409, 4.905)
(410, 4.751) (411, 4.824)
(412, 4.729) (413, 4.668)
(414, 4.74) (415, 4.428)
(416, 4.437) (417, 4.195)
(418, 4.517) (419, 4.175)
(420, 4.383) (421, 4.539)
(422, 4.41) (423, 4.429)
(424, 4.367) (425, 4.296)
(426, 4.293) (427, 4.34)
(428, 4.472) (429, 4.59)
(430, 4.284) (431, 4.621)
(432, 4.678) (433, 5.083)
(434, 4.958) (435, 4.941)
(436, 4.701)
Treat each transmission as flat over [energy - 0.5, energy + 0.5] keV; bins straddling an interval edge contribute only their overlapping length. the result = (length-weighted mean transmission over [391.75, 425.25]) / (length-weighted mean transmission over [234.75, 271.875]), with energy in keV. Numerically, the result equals 1.60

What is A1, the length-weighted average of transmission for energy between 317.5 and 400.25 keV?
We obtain 3.97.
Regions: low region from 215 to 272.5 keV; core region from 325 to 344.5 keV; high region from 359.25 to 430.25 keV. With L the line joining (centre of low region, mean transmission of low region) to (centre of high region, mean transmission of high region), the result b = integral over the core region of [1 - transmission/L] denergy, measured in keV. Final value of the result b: 2.8 keV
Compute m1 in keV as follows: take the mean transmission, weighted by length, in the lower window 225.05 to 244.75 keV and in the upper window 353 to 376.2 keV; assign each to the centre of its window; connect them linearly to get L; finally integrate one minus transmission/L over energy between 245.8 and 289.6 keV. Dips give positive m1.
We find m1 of 2.7 keV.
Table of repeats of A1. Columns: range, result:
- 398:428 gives 4.65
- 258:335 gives 3.6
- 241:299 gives 3.24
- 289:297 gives 3.8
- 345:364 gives 3.93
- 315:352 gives 3.53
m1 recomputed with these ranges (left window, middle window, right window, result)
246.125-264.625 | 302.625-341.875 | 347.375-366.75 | -1.13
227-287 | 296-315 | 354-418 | -1.46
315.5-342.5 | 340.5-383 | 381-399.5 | -0.70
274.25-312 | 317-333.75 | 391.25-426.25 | 1.41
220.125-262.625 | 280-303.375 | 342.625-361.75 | -1.79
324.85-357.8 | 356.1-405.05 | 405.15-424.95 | -3.44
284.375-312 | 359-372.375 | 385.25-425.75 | 0.33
